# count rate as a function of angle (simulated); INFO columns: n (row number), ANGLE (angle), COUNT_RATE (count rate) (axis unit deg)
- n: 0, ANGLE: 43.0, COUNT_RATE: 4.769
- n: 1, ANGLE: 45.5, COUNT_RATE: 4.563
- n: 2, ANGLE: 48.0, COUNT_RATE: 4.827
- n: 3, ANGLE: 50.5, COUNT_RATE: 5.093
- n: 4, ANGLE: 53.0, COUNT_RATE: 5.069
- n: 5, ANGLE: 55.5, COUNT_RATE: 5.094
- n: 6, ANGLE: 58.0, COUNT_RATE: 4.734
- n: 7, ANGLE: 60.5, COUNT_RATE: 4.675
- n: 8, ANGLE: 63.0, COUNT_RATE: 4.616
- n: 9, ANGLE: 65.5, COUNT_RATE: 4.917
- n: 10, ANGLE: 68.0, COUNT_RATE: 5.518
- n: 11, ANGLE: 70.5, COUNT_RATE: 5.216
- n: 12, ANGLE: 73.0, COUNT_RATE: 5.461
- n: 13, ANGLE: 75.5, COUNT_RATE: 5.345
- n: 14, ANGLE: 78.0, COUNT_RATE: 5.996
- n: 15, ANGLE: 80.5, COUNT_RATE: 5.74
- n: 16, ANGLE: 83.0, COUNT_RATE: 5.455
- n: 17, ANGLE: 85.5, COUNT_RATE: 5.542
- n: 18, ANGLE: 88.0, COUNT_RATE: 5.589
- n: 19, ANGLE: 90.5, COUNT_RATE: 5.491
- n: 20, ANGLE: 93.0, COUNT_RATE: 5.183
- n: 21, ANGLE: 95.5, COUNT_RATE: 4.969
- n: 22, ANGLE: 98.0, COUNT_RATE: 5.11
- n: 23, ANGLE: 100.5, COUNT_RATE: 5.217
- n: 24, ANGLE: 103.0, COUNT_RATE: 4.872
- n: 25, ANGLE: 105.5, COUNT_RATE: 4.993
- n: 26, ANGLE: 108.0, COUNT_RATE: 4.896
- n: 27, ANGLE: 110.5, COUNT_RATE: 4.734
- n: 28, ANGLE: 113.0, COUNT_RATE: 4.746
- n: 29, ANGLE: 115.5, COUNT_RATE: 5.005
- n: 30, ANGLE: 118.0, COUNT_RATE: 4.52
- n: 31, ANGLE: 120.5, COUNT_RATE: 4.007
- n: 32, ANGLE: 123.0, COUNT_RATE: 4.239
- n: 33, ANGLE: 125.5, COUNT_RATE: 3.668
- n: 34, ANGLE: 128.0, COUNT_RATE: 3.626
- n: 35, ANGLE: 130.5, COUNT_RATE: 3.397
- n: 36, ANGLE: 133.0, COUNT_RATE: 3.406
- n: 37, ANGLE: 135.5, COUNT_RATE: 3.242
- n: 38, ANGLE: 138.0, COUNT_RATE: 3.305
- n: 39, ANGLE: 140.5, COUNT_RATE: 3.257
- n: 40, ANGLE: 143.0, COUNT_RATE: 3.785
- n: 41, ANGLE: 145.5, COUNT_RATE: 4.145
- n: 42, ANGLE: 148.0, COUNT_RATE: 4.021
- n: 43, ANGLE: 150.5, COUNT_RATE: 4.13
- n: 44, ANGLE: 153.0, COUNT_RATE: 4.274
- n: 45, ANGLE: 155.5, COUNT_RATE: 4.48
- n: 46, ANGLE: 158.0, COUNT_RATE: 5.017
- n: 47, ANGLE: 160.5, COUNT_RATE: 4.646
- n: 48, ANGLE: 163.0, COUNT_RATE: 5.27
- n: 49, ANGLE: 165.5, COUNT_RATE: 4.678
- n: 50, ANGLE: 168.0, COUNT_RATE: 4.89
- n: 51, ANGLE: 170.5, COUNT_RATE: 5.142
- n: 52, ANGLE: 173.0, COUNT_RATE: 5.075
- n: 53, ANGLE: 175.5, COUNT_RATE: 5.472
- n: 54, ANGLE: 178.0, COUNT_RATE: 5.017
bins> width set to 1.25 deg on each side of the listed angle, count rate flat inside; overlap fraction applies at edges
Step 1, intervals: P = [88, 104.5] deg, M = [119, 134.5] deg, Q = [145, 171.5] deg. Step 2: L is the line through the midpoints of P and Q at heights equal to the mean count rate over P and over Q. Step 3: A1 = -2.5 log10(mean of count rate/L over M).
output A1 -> 0.297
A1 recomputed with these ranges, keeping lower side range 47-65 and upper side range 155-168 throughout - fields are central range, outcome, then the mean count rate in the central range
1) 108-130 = 0.127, 4.32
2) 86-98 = -0.093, 5.3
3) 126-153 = 0.305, 3.66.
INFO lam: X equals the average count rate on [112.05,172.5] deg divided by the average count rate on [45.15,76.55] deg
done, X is 0.8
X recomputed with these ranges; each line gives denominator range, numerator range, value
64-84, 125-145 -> 0.64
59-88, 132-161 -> 0.74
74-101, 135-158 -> 0.72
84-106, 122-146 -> 0.69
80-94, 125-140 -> 0.62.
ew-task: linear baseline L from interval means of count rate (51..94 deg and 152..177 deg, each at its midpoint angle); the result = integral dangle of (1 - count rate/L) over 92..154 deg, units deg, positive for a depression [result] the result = 9.9 deg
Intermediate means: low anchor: 5.27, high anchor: 4.9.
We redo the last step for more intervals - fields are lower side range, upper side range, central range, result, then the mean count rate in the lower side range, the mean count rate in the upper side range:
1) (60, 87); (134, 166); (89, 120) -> -0.6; 5.34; 4.16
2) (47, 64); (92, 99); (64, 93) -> -2.7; 4.88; 5.08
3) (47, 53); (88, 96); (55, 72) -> 0.4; 4.99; 5.3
